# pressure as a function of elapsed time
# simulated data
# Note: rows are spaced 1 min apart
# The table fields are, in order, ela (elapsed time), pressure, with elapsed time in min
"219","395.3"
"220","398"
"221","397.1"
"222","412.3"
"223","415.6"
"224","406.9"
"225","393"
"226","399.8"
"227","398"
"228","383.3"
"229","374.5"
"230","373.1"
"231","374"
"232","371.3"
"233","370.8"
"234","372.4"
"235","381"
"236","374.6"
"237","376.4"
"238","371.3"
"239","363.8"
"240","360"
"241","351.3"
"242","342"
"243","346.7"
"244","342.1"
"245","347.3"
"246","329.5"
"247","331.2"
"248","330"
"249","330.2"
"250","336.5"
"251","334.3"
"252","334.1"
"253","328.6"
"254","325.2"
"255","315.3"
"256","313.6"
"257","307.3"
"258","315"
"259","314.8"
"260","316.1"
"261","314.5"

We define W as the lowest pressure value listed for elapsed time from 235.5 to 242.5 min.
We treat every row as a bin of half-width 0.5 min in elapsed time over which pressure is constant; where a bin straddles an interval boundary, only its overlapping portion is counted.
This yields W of 342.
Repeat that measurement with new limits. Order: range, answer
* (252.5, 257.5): 307.3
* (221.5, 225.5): 393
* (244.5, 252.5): 329.5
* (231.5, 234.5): 370.8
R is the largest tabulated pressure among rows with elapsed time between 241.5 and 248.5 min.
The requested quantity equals 347.3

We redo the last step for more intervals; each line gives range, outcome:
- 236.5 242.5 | 376.4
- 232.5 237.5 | 381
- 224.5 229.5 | 399.8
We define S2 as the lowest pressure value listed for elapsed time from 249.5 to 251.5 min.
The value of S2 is 334.3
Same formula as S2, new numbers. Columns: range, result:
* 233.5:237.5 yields 372.4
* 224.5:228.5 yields 383.3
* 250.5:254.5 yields 325.2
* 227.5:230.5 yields 373.1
